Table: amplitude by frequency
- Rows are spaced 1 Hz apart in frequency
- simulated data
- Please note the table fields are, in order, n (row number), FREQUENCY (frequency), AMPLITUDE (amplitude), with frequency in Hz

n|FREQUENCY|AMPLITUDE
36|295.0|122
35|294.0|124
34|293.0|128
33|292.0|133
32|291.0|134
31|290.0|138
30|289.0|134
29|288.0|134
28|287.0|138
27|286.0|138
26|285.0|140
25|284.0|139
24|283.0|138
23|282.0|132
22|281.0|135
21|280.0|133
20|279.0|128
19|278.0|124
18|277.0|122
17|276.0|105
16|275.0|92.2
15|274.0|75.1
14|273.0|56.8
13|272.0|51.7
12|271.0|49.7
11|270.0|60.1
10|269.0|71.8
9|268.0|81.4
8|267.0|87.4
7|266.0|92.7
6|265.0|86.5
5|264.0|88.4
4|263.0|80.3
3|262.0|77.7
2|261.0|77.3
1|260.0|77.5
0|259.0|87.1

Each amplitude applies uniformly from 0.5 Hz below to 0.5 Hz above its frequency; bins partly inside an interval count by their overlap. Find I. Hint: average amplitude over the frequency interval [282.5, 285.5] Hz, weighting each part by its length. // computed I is 139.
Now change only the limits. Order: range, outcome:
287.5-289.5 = 134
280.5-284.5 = 136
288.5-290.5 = 136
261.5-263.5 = 79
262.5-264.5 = 84.3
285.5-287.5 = 138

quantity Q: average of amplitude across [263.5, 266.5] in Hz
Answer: 89.2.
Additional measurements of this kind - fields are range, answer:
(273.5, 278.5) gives 104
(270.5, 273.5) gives 52.7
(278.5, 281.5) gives 132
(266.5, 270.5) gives 75.2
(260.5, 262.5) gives 77.5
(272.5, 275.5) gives 74.7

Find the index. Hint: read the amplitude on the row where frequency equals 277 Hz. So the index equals 122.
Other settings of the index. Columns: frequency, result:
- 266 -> 92.7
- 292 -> 133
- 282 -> 132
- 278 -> 124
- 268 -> 81.4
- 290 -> 138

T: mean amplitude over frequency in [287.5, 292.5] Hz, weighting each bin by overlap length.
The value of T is 135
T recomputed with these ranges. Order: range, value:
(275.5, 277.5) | 114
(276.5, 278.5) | 123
